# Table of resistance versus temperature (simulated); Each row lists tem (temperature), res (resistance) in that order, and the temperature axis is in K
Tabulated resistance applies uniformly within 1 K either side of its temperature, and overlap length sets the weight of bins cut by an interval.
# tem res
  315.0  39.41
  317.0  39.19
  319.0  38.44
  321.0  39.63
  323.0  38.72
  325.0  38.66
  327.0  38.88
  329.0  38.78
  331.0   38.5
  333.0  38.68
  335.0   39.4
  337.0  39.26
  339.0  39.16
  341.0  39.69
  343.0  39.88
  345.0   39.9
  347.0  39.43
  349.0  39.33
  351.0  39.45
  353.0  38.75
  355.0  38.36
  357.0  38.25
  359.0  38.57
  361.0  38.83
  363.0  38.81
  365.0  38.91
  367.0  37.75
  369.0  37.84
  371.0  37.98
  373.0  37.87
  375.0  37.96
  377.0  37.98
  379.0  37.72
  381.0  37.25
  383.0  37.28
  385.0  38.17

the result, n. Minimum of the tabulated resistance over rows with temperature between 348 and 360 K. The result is 38.25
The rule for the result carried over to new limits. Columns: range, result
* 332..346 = 38.68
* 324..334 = 38.5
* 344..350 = 39.33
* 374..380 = 37.72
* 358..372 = 37.75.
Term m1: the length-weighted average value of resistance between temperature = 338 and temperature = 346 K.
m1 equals 39.7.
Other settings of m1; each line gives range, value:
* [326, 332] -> 38.7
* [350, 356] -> 38.9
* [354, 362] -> 38.5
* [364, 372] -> 38.1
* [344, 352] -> 39.5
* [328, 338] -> 38.9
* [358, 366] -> 38.8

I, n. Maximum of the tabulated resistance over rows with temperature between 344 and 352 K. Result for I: 39.9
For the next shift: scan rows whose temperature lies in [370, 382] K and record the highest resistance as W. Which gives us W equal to 37.98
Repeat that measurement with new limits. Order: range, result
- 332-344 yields 39.88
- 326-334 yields 38.88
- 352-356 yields 38.75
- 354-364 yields 38.83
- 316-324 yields 39.63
